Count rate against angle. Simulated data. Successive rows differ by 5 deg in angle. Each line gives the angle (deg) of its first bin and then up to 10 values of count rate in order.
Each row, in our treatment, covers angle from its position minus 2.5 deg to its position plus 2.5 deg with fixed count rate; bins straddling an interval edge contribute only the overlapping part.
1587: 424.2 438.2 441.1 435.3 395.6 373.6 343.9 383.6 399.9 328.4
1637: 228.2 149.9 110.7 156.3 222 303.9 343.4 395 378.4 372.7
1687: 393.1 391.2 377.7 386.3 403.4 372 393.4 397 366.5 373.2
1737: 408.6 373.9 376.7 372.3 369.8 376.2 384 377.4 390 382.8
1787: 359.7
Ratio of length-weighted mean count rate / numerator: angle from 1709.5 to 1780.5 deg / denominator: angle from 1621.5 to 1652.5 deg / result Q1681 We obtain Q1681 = 1.53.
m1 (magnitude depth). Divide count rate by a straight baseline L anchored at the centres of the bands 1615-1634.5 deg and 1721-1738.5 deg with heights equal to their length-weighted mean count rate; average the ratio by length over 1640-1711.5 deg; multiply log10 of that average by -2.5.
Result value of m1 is 0.19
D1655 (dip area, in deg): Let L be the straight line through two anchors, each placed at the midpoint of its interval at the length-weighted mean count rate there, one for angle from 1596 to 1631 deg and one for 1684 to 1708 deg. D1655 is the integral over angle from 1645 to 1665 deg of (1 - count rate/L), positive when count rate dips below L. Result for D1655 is 9.5 deg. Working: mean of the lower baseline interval 391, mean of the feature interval 204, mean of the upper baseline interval 389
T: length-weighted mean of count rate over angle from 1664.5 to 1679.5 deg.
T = 372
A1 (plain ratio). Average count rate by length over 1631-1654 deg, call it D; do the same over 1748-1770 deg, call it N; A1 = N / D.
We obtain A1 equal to 2.01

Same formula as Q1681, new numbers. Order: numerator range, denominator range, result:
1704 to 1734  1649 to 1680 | 1.29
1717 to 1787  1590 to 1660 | 1.21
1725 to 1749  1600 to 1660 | 1.30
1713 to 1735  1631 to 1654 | 2.05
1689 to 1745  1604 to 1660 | 1.36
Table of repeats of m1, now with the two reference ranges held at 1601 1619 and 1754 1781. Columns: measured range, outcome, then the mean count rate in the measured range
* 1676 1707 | -0.01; 385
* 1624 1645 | 0.36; 275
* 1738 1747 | 0.00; 380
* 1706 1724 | -0.03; 390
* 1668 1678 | 0.00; 381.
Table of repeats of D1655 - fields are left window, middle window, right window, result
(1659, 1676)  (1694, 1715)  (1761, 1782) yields -1.52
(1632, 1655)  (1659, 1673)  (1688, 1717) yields -4.14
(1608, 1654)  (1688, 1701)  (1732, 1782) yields -2.16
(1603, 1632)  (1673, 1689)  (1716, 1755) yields -0.09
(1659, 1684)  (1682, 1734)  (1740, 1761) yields -3.02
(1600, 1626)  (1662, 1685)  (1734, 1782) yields 1.12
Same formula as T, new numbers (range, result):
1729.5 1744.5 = 385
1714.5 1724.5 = 395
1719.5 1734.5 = 379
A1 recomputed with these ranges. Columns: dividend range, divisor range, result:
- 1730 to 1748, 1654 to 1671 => 1.30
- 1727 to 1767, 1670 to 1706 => 0.98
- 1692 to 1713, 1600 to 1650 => 1.24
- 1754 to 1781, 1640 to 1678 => 1.49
